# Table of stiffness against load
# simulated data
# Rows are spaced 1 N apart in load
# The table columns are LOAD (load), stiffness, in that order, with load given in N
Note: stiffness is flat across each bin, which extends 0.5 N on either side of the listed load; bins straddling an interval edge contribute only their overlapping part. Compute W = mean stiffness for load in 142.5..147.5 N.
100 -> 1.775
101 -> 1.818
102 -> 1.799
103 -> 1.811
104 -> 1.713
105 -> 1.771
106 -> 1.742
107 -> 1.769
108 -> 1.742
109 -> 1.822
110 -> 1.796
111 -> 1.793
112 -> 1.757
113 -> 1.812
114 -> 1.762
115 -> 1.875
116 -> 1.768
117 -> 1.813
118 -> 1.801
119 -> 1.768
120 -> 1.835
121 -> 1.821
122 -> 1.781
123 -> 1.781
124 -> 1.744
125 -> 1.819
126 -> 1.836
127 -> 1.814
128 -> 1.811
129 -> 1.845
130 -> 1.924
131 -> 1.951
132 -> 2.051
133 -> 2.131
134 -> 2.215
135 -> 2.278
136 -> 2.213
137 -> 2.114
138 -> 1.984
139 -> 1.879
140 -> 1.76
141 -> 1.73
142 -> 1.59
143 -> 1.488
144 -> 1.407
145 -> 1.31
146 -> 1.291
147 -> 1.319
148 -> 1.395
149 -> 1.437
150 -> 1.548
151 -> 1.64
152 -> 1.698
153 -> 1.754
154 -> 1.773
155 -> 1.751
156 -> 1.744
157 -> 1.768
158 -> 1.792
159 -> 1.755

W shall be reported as 1.36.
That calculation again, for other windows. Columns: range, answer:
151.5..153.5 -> 1.73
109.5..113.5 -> 1.79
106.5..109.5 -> 1.78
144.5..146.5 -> 1.3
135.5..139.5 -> 2.05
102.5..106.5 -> 1.76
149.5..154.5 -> 1.68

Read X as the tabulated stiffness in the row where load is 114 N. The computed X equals 1.762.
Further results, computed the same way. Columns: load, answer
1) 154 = 1.773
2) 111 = 1.793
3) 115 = 1.875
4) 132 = 2.051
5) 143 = 1.488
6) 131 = 1.951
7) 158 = 1.792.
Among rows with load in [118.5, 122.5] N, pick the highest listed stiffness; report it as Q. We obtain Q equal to 1.835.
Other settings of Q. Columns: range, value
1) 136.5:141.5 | 2.114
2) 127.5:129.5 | 1.845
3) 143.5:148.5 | 1.407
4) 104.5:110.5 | 1.822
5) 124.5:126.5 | 1.836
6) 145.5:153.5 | 1.754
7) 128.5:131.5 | 1.951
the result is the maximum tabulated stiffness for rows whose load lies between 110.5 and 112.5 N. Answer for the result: 1.793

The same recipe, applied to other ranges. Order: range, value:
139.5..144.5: 1.76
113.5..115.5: 1.875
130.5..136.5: 2.278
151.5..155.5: 1.773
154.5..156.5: 1.751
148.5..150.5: 1.548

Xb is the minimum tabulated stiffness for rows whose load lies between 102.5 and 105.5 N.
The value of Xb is 1.713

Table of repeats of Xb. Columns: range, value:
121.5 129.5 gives 1.744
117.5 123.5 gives 1.768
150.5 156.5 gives 1.64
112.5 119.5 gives 1.762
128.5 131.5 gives 1.845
